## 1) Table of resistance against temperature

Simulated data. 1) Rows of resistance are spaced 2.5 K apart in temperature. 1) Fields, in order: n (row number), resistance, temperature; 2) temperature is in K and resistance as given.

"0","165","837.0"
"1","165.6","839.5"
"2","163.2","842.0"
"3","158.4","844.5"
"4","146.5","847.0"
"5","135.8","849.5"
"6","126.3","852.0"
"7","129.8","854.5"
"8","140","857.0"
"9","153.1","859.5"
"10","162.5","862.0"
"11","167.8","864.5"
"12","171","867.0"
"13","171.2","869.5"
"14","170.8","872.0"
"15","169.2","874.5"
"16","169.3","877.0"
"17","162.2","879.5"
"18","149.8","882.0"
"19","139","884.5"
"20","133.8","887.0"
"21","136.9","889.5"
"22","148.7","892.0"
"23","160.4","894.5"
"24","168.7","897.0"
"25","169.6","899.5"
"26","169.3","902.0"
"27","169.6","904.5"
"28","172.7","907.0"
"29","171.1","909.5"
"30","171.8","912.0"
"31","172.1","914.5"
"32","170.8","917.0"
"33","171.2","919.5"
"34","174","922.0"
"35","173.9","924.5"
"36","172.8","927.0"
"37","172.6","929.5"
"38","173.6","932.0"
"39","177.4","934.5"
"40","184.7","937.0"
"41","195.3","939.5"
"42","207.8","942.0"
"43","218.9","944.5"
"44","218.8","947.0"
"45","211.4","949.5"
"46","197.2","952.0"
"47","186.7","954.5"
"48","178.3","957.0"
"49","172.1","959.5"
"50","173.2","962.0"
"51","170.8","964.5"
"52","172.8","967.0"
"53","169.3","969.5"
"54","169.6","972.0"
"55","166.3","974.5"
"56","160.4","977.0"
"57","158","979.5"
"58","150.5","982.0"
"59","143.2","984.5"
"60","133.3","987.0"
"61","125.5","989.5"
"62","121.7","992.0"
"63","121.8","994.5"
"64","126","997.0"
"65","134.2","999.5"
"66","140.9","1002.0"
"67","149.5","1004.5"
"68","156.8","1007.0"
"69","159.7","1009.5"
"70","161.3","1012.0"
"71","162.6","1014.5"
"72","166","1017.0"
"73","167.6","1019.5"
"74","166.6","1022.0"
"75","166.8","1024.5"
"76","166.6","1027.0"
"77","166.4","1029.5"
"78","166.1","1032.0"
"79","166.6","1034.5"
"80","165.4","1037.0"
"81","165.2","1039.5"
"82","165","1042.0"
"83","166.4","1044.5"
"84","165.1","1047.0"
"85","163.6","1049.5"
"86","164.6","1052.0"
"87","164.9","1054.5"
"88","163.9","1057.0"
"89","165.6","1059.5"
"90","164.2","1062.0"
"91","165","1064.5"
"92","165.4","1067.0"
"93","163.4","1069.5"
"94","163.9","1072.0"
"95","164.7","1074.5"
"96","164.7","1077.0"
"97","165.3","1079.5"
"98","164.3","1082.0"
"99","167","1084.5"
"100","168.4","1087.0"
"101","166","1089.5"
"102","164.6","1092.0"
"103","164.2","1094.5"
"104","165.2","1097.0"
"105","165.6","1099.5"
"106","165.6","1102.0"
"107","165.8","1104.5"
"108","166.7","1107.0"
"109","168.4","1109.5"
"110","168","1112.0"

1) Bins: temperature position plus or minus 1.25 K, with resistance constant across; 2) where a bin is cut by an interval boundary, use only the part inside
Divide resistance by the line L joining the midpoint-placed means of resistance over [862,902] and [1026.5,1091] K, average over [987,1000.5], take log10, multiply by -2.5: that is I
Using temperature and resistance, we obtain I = 0.28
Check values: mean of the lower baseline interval 160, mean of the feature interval 126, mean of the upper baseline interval 165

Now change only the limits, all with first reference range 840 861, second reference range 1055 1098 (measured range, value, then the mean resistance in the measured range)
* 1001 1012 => 0.04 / 153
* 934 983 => -0.18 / 182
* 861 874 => -0.15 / 169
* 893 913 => -0.13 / 169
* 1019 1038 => -0.04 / 166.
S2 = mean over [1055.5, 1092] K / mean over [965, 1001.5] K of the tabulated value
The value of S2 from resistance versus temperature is 1.12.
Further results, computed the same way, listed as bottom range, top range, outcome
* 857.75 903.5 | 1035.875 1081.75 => 1.03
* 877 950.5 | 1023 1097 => 0.96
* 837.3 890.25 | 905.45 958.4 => 1.20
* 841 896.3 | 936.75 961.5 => 1.29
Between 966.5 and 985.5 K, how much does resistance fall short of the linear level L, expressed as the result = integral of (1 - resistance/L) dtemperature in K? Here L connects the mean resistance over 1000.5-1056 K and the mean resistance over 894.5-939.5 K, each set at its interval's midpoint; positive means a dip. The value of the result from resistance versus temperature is 0.7 K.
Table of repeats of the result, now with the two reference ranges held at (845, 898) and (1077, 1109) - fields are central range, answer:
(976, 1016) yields 4.01 K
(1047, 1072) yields -0.11 K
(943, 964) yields -4.82 K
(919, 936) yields -1.93 K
